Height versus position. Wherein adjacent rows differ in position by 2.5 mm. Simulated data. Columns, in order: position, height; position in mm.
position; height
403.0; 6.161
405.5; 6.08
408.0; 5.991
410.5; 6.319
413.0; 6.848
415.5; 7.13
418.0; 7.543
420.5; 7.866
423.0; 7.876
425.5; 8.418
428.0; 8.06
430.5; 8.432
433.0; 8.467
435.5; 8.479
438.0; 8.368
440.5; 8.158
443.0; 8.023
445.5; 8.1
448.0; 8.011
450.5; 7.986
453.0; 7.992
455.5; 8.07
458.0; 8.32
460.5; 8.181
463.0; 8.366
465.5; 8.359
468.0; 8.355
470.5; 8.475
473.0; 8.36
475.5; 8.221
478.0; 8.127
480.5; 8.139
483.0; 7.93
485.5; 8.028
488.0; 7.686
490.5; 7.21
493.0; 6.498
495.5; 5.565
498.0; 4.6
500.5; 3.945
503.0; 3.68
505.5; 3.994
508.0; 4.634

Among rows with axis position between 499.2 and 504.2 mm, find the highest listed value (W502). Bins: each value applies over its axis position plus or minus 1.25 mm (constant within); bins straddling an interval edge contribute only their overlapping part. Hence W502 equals 3.945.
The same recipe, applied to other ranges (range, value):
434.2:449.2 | 8.479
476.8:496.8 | 8.139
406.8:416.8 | 7.13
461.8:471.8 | 8.475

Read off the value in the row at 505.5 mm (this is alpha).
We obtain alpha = 3.994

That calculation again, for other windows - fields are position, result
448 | 8.011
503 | 3.68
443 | 8.023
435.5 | 8.479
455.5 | 8.07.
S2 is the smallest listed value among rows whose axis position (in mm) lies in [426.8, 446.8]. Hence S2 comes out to 8.023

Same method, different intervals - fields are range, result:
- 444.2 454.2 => 7.986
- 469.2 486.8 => 7.93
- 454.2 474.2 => 8.07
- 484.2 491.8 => 7.21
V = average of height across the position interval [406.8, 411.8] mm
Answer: 6.16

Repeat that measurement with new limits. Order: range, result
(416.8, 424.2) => 7.76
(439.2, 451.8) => 8.06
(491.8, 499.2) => 5.55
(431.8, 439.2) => 8.44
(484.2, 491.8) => 7.64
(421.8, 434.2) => 8.25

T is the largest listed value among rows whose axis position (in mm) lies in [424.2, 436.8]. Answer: 8.479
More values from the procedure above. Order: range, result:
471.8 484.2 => 8.36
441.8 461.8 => 8.32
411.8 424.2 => 7.876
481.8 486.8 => 8.028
